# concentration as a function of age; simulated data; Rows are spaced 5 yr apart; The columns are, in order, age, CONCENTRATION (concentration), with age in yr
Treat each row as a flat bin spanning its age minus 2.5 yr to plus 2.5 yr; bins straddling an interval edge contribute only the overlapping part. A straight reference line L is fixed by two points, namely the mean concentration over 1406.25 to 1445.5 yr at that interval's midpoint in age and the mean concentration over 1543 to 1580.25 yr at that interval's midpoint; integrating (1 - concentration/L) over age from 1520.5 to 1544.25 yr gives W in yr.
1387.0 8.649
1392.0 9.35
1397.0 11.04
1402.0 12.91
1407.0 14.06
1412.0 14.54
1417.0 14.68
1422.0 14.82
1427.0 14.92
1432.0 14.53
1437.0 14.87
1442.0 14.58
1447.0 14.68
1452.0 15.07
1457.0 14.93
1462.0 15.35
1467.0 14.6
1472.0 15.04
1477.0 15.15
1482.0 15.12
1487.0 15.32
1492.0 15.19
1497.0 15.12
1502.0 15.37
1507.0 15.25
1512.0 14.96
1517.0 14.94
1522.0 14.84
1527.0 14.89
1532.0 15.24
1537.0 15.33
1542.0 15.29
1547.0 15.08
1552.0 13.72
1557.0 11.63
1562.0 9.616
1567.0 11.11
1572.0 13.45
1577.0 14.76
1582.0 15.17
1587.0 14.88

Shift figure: -3.29 yr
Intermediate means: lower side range 14.7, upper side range 12.9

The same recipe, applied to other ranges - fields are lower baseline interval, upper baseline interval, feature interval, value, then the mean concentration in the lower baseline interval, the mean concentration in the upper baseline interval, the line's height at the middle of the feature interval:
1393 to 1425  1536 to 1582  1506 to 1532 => -3.08 yr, 13.5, 13.4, 13.4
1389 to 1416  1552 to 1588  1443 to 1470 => -4.96 yr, 12.4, 12.9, 12.6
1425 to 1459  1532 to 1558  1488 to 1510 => -0.94 yr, 14.8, 14.5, 14.6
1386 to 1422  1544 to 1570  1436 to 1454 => -3.37 yr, 12.5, 12.3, 12.5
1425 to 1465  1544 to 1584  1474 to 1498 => -1.58 yr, 14.9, 13.1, 14.2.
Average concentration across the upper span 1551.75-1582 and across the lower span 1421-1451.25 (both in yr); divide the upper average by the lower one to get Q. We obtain 0.85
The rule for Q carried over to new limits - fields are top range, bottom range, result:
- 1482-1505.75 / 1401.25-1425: 1.06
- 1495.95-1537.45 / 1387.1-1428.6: 1.16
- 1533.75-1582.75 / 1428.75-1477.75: 0.91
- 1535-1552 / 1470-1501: 0.99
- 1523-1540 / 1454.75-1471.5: 1.01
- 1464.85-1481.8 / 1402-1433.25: 1.03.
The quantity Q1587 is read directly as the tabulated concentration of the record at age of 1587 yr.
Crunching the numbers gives 14.88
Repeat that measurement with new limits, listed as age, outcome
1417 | 14.68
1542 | 15.29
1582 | 15.17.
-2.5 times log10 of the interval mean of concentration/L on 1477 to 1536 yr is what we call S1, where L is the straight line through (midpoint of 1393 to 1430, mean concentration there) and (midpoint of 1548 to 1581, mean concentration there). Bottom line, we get -0.16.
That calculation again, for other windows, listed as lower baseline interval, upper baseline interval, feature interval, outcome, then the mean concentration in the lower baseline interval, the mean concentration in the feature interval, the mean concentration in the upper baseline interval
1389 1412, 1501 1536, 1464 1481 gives -0.08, 12.1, 15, 15.1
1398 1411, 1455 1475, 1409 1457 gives -0.05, 13.3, 14.7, 15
